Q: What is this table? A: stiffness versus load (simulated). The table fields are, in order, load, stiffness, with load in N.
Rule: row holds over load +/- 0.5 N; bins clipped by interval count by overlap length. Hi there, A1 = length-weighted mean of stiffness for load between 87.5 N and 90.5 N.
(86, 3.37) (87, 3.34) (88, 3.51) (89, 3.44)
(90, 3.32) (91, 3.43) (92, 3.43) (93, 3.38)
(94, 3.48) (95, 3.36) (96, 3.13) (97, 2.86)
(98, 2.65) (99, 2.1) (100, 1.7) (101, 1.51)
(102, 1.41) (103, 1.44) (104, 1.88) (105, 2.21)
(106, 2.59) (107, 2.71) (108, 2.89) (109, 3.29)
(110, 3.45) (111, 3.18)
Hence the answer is 3.42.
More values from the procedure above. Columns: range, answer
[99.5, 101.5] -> 1.6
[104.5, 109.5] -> 2.74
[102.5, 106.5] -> 2.03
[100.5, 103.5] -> 1.45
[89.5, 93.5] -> 3.39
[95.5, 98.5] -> 2.88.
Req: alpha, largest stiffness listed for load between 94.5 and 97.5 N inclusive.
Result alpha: 3.36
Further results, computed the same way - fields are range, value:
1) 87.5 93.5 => 3.51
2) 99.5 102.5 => 1.7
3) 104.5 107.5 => 2.71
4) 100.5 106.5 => 2.59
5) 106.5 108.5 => 2.89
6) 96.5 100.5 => 2.86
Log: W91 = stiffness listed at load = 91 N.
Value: 3.43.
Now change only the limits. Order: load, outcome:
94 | 3.48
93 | 3.38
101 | 1.51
